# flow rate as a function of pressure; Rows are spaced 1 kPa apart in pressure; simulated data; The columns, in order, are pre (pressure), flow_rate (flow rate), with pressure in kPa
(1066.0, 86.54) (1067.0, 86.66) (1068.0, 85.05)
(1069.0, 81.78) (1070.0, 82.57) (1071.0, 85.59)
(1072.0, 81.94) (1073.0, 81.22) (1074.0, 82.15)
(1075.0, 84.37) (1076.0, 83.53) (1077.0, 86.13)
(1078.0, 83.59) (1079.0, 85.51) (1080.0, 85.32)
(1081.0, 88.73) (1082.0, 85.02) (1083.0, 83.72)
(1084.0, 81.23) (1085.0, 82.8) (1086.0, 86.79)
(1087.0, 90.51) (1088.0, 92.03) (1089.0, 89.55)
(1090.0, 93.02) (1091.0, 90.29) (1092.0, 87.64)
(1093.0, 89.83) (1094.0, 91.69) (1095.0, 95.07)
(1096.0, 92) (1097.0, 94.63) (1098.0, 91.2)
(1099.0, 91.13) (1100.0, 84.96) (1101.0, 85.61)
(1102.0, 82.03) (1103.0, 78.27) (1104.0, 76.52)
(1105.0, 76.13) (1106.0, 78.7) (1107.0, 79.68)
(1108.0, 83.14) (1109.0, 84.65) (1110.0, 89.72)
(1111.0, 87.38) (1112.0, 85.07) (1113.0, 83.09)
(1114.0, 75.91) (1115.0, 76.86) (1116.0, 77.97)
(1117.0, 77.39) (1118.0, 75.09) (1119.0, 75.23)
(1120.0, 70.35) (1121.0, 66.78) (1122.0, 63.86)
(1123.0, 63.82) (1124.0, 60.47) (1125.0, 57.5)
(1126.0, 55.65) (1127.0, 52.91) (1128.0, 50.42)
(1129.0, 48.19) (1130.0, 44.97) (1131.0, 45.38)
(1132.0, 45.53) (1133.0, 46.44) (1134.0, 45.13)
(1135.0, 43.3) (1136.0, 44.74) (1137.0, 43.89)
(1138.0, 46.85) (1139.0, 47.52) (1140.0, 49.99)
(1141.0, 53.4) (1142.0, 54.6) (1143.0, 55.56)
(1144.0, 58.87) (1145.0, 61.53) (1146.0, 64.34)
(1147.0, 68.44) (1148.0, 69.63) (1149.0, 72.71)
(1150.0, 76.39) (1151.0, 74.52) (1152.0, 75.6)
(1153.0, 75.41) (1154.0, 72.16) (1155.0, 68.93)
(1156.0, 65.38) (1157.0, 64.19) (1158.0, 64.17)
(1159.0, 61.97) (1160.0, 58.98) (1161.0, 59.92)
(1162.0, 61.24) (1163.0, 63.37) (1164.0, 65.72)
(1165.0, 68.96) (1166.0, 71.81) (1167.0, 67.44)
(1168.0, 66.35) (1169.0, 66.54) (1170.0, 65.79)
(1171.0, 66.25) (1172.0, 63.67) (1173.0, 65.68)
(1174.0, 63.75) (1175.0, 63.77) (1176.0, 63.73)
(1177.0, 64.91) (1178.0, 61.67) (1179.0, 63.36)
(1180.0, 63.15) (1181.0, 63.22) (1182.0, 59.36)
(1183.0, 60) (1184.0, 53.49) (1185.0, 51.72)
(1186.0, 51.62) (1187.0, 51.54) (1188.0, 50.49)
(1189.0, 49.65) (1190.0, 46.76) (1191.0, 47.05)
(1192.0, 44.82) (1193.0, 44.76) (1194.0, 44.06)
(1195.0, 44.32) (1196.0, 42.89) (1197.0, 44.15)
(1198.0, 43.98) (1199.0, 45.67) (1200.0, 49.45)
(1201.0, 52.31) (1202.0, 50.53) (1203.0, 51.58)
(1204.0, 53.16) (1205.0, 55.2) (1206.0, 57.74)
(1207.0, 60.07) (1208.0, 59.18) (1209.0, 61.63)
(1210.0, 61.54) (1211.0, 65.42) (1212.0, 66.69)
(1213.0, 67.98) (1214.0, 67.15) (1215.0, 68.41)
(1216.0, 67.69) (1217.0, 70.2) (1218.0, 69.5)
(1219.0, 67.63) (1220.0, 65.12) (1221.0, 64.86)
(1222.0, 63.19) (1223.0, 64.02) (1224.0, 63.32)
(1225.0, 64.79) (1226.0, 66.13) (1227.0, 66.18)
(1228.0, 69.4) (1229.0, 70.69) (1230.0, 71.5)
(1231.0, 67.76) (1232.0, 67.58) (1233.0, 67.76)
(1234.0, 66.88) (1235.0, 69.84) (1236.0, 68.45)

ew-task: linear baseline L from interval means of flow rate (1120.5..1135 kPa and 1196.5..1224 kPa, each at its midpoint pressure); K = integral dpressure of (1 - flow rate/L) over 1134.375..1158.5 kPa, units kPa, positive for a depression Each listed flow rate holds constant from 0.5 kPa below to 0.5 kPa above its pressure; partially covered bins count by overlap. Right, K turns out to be -2.9 kPa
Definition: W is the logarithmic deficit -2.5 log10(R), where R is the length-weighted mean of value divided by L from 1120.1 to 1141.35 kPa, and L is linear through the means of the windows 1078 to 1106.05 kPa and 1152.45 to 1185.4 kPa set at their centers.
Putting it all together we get 0.41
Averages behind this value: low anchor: 86.9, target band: 51.6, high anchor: 64.2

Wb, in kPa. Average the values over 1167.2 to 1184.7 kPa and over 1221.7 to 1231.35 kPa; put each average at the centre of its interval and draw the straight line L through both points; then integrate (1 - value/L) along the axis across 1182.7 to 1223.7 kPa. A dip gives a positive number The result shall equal 5.8 kPa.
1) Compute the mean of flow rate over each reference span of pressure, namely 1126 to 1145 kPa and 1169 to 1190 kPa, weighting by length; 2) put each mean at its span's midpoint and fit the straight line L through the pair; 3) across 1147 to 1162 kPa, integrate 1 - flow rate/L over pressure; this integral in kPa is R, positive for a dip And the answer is -4.1 kPa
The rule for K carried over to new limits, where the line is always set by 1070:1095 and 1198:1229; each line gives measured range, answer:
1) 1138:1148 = 2.36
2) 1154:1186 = 2.97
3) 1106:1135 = 4.75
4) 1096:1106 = -0.19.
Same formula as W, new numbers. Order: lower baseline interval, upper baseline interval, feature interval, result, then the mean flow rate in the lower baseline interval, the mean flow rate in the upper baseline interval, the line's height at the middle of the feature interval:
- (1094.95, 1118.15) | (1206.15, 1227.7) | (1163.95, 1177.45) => 0.106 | 83.3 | 65.2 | 72.8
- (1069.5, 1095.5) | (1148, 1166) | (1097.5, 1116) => -0.029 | 86.5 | 67.8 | 80.4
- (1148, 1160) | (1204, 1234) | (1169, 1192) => 0.161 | 69.6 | 65.3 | 67.9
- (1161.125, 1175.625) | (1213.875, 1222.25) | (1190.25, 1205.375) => 0.366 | 65.6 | 67.2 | 66.5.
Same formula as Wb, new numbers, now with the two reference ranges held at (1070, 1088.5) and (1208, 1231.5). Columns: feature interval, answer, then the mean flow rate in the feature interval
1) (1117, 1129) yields 2.5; 62.9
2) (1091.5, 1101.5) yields -0.9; 90.4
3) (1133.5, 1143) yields 3.6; 48.1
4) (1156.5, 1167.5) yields 1.4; 64.3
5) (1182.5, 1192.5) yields 2.8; 50.7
